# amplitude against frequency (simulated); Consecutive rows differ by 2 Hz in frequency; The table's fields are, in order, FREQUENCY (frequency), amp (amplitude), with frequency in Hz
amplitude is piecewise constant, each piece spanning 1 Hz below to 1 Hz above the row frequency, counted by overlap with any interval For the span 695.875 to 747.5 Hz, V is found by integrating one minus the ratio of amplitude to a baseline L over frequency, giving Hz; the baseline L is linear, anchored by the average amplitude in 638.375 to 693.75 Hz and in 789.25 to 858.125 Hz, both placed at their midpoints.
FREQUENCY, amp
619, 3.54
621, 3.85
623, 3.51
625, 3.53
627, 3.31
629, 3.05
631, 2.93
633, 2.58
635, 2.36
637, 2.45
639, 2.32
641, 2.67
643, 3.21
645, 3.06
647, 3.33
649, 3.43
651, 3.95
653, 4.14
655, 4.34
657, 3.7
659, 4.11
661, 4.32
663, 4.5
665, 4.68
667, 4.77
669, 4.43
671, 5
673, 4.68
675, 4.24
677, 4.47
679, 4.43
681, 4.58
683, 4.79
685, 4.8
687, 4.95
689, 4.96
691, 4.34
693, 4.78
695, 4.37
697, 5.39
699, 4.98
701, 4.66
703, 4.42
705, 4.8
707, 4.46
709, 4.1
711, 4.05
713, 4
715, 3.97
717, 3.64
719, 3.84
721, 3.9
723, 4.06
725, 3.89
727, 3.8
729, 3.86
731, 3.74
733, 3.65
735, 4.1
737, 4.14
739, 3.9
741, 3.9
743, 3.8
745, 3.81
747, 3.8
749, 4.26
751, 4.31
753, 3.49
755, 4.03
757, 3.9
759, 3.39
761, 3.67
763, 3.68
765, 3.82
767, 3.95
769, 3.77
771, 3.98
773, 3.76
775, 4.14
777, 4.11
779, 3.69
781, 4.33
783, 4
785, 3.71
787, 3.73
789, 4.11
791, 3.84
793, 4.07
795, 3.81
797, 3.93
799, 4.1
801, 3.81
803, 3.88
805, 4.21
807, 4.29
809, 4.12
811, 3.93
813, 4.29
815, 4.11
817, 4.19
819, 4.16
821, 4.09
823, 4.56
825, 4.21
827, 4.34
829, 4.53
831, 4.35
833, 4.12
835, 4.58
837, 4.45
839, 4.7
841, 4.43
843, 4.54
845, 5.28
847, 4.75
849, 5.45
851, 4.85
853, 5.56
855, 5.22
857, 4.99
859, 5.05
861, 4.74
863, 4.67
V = 1.9 Hz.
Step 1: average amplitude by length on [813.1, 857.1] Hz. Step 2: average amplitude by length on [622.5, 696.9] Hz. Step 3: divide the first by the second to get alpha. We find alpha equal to 1.17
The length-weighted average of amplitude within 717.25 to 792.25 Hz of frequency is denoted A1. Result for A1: 3.89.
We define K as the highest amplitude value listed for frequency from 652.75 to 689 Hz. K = 5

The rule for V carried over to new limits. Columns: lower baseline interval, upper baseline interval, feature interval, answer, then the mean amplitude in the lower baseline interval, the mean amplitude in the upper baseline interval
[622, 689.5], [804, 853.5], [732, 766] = 2.7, 3.86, 4.47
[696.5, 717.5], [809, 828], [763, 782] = 1.5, 4.4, 4.2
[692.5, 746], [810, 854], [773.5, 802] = 2.7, 4.14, 4.52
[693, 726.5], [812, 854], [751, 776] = 3.3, 4.29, 4.55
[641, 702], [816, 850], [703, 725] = 1.5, 4.35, 4.51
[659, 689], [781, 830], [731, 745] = 1.5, 4.61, 4.09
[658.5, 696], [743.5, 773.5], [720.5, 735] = 0.9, 4.6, 3.84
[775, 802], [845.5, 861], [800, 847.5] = 2.6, 3.95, 5.1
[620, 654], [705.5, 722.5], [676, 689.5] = -3.8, 3.16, 4.02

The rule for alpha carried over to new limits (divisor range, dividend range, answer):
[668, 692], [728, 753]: 0.85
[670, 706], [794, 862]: 0.95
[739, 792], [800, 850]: 1.13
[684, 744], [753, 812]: 0.92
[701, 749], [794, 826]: 1.03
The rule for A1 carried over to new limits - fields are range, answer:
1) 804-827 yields 4.2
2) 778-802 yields 3.93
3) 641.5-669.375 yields 3.96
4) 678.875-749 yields 4.25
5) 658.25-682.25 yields 4.52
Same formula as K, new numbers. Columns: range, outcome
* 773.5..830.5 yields 4.56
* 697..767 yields 5.39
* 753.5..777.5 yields 4.14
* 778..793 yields 4.33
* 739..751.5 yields 4.31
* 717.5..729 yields 4.06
